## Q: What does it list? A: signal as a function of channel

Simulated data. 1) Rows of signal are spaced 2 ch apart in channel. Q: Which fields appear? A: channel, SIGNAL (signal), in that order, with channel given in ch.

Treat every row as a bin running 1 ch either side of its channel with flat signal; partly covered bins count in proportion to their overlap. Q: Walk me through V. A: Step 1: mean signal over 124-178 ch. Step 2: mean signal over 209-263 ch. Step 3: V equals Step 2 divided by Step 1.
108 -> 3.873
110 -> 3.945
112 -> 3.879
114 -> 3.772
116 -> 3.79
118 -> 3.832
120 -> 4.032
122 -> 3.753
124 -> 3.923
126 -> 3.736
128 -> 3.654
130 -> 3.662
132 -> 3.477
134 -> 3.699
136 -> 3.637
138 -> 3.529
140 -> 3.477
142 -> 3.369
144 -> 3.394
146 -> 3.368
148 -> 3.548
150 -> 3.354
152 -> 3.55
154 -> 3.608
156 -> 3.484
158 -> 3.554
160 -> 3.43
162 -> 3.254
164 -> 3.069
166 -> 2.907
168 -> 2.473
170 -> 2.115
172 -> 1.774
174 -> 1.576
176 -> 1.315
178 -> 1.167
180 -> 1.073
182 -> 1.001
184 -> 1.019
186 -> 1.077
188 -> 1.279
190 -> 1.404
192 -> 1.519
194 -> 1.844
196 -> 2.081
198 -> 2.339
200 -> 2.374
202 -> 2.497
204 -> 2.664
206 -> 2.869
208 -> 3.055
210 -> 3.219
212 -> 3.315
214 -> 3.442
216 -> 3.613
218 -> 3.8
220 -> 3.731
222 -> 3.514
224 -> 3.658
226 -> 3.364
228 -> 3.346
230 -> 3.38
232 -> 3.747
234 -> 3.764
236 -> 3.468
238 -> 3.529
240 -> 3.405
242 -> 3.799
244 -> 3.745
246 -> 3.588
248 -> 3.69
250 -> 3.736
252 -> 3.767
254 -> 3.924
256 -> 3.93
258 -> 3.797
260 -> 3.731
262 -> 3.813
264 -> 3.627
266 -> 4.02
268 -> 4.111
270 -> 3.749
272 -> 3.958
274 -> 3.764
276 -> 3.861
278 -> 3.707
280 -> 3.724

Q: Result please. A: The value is 1.16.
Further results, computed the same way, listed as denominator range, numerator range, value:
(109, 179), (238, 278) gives 1.16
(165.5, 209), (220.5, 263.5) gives 1.95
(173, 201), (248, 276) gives 2.55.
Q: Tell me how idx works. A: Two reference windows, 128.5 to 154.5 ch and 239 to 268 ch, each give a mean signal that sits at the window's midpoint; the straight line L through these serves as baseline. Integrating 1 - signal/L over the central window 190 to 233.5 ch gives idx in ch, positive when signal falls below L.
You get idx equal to 8.2 ch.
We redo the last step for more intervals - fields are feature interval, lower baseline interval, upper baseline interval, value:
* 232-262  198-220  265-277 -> -1.0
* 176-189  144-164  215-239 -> 8.8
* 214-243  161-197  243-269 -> -4.8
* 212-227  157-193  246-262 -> -3.0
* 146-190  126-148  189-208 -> 8.9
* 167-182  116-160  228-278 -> 8.4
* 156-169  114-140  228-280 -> 2.0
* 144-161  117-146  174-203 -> -3.6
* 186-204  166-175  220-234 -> 5.5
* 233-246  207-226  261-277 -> 0.1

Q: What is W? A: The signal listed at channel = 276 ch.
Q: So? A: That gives 3.861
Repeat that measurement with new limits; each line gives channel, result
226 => 3.364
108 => 3.873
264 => 3.627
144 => 3.394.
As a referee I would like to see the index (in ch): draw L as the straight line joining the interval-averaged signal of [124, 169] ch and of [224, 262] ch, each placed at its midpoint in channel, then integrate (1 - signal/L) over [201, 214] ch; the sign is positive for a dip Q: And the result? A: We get 2.2 ch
